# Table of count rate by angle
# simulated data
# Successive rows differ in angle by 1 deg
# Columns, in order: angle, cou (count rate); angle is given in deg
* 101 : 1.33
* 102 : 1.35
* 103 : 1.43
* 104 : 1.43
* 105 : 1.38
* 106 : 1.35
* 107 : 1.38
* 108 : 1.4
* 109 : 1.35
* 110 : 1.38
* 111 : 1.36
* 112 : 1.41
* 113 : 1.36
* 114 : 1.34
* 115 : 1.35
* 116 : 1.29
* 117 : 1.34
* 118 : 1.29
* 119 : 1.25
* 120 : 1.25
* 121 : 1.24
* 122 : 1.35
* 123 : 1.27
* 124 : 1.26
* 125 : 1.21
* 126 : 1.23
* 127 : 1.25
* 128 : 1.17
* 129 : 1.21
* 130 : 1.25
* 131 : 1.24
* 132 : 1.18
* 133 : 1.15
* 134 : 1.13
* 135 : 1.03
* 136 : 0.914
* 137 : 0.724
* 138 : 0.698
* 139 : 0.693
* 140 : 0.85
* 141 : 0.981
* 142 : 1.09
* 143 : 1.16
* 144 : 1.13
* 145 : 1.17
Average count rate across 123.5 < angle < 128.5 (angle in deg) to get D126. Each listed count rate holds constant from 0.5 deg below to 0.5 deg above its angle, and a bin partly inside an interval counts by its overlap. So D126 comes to 1.22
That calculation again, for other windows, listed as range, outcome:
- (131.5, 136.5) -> 1.08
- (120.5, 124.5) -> 1.28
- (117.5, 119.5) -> 1.27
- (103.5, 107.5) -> 1.38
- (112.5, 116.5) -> 1.33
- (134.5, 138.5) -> 0.841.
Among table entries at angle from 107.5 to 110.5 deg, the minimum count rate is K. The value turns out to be 1.35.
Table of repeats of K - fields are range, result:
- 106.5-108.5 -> 1.38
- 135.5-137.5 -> 0.724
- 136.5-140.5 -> 0.693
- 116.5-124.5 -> 1.24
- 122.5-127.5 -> 1.21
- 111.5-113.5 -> 1.36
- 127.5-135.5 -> 1.03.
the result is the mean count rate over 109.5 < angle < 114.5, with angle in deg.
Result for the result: 1.37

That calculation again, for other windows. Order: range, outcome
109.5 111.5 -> 1.37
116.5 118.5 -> 1.31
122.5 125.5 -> 1.25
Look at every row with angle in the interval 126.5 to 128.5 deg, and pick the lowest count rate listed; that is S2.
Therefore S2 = 1.17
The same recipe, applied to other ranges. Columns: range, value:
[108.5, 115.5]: 1.34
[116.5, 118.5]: 1.29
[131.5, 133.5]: 1.15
